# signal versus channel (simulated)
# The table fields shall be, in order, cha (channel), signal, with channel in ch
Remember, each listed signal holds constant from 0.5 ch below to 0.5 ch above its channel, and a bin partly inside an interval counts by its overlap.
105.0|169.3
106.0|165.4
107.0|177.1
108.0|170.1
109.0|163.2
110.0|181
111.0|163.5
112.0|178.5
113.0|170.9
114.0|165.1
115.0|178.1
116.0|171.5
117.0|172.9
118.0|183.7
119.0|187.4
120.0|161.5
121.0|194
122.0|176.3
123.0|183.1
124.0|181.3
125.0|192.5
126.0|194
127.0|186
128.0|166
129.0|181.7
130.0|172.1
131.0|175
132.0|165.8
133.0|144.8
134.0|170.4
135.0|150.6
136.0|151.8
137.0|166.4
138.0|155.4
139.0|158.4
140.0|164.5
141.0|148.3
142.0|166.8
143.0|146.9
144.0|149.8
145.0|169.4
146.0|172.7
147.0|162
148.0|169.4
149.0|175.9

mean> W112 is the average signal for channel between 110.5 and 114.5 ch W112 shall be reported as 170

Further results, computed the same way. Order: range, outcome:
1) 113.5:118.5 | 174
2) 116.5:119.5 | 181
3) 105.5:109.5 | 169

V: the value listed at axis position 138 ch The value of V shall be 155.4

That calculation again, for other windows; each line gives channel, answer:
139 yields 158.4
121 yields 194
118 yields 183.7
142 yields 166.8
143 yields 146.9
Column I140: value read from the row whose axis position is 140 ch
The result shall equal 164.5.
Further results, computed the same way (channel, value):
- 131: 175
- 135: 150.6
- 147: 162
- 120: 161.5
